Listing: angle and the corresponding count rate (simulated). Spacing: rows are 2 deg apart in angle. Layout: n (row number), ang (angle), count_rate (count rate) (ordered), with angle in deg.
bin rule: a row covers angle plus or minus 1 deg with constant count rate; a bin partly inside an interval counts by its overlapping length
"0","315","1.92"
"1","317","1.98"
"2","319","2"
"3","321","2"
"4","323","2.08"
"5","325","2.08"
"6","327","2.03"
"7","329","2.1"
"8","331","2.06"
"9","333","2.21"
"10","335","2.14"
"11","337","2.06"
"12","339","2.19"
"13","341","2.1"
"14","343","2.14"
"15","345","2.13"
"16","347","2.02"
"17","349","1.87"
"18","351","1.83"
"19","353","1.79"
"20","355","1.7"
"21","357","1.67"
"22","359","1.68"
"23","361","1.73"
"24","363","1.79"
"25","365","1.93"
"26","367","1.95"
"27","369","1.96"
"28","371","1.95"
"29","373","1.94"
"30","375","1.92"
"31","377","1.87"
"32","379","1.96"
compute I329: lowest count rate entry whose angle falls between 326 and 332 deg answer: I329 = 2.03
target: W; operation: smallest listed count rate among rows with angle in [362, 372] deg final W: 1.79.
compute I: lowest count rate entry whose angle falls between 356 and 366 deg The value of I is 1.67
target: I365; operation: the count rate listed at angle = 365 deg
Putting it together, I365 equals 1.93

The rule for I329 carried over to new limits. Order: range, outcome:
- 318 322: 2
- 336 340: 2.06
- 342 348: 2.02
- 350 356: 1.7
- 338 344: 2.1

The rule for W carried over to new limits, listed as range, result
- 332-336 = 2.14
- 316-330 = 1.98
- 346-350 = 1.87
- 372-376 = 1.92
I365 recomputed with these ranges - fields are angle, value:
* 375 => 1.92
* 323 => 2.08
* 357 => 1.67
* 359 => 1.68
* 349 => 1.87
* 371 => 1.95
